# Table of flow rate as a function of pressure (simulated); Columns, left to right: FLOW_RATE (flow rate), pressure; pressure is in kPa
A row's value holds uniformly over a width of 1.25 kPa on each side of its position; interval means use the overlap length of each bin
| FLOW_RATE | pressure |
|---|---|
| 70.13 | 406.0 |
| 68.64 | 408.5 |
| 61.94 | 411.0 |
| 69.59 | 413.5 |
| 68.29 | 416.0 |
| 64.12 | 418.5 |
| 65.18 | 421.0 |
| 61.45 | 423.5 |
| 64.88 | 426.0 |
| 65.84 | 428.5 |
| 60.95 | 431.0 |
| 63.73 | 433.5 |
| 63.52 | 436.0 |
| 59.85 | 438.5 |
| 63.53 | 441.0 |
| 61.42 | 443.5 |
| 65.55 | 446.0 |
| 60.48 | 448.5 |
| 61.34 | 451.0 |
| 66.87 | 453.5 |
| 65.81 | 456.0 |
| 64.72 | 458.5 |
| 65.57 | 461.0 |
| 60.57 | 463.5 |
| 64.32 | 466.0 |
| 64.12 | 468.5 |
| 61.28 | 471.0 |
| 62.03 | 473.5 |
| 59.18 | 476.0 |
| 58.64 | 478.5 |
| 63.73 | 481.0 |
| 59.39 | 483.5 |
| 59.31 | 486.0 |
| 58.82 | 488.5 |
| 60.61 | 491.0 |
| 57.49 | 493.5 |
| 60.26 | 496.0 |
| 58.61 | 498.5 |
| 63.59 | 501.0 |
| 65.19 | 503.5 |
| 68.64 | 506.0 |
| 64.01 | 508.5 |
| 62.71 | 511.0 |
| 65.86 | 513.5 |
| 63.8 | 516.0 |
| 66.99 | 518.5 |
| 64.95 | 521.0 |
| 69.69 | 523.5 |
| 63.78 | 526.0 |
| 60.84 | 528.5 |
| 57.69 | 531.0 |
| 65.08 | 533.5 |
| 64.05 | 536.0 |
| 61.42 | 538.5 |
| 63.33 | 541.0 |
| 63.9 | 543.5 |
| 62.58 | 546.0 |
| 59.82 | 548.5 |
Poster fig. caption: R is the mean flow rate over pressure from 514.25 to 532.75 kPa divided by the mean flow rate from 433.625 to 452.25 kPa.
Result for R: 1.0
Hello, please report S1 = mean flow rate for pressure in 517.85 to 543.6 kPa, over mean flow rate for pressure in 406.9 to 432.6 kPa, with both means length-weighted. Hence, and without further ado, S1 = 0.98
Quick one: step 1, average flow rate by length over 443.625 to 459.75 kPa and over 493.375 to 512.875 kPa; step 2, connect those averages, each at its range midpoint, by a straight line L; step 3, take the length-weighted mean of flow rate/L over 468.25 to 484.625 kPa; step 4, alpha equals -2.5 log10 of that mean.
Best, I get 0.043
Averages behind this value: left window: 63.9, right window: 63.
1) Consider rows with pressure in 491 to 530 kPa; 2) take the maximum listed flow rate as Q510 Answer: 69.69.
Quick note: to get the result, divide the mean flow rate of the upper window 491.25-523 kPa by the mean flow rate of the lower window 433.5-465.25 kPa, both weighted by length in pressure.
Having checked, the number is 1.0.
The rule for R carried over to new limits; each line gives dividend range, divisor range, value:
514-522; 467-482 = 1.06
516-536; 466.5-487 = 1.05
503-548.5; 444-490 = 1.03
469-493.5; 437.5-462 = 0.95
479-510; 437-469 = 0.97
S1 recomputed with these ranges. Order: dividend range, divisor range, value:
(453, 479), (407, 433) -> 0.97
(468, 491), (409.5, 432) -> 0.94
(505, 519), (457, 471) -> 1.02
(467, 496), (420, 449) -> 0.96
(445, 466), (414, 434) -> 0.99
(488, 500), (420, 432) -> 0.93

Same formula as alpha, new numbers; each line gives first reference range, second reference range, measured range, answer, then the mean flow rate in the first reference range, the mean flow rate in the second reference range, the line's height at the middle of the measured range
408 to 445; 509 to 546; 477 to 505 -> 0.059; 64.1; 63.8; 63.9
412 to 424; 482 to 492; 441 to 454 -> 0.004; 65.9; 59.6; 63.2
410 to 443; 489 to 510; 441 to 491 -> 0.013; 64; 62.2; 63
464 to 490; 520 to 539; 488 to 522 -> -0.012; 61.1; 63.5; 62.4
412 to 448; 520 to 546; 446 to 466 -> 0.002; 64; 63.4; 63.9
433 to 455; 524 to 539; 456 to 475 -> -0.009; 62.9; 62.6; 62.8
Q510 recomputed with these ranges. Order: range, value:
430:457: 66.87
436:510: 68.64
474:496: 63.73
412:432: 69.59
